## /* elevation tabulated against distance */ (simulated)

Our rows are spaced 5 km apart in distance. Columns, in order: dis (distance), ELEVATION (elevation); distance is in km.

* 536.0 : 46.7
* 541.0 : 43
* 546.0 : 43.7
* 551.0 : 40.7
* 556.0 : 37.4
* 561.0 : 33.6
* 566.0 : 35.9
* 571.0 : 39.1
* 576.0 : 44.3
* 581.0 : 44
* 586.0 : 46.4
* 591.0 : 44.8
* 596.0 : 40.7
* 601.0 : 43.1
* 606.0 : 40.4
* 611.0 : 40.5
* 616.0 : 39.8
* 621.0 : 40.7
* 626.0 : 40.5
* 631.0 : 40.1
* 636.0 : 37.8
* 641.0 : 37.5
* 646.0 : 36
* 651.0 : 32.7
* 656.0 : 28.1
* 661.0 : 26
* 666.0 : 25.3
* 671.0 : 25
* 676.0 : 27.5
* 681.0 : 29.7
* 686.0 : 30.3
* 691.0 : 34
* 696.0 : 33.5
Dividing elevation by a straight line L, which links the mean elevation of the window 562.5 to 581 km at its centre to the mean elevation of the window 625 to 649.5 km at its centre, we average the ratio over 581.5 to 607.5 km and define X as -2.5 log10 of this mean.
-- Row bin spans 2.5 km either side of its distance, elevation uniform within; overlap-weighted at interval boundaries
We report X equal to -0.10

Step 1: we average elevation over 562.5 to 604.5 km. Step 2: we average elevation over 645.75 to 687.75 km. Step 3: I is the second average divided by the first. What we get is 0.68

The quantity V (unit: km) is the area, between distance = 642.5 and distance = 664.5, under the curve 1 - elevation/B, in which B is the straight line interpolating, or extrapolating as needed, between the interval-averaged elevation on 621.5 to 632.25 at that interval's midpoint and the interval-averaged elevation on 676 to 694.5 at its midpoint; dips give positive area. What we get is 3.30 km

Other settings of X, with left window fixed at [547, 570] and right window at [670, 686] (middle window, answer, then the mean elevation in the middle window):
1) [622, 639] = -0.23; 39.5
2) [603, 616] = -0.21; 40.4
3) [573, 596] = -0.24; 44.3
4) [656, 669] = 0.13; 26.1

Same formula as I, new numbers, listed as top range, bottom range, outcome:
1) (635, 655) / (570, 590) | 0.80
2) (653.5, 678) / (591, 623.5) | 0.64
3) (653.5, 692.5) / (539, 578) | 0.71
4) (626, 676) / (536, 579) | 0.80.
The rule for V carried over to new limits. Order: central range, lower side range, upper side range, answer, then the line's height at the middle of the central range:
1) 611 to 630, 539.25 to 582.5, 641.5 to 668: -3.6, 33.9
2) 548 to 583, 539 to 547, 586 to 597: 3.4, 43.6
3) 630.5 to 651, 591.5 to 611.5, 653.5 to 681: -2.7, 32.7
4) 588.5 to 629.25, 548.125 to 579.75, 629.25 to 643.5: -2.9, 38.5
